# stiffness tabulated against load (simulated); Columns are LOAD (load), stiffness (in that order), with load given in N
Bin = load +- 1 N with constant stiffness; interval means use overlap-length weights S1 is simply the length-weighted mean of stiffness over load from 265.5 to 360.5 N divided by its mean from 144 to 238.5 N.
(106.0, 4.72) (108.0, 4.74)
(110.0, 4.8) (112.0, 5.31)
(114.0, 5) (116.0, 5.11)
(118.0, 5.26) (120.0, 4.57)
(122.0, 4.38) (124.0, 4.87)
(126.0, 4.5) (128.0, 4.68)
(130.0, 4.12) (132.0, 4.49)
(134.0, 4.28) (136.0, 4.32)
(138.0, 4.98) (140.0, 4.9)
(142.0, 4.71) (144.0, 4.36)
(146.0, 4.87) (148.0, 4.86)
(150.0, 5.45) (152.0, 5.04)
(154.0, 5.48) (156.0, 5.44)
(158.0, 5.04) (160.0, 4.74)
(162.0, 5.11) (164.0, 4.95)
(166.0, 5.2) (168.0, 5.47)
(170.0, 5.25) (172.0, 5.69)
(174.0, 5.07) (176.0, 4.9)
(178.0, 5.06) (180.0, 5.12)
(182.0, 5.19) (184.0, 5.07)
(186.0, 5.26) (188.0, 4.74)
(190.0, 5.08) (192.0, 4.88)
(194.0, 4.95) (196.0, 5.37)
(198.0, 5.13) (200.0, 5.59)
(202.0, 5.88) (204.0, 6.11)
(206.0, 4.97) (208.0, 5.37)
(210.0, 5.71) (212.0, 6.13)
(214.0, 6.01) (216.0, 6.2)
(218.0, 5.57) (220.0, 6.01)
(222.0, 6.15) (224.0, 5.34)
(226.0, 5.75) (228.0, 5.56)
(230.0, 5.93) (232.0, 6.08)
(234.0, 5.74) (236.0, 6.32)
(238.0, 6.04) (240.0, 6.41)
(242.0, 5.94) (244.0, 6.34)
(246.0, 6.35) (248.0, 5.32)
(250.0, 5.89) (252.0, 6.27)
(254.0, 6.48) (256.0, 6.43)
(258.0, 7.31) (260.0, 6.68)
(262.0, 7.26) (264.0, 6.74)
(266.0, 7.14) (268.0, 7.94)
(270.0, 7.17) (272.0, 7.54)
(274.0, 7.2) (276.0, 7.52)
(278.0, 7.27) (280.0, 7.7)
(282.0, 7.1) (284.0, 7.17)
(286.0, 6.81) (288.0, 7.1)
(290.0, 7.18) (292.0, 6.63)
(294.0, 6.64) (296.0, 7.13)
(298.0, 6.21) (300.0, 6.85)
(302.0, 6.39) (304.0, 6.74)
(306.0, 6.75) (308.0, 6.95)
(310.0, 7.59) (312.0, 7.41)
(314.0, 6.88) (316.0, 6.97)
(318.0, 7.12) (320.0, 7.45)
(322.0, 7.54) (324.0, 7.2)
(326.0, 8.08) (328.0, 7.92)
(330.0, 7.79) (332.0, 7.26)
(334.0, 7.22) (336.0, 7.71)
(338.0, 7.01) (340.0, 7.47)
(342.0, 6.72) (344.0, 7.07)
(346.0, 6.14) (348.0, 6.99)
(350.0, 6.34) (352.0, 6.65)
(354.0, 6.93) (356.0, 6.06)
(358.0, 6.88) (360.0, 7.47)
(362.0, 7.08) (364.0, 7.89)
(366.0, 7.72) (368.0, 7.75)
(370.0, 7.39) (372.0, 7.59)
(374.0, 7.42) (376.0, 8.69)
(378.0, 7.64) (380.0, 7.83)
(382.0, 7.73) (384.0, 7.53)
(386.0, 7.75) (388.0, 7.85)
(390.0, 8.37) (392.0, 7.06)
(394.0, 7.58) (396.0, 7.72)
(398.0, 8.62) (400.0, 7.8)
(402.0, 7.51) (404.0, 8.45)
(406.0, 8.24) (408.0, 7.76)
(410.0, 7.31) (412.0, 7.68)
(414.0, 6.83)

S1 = 1.3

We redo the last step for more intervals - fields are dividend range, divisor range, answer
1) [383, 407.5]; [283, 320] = 1.14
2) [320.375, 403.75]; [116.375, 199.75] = 1.50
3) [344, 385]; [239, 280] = 1.07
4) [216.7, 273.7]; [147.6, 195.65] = 1.24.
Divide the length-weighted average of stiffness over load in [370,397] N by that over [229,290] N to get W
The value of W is 1.2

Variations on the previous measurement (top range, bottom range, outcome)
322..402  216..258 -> 1.23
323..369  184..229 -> 1.30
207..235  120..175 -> 1.19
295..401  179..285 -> 1.20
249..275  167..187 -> 1.33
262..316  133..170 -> 1.42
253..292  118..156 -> 1.50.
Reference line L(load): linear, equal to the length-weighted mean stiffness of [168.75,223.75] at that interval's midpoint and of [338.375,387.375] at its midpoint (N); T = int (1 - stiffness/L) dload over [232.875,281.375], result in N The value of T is -4.7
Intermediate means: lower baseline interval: 5.42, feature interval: 6.71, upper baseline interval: 7.28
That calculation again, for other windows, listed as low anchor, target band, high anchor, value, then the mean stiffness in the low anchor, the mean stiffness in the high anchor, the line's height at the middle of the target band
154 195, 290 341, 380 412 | -2.4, 5.12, 7.81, 6.84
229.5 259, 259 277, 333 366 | -2.4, 6.19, 7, 6.38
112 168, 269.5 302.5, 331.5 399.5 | -2.8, 4.86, 7.39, 6.5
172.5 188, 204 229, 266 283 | 1.0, 5.09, 7.41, 5.98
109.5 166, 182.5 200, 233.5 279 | 1.8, 4.85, 6.68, 5.67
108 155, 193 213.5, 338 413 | 0.2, 4.8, 7.47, 5.58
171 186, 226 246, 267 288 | 1.2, 5.16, 7.33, 6.42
